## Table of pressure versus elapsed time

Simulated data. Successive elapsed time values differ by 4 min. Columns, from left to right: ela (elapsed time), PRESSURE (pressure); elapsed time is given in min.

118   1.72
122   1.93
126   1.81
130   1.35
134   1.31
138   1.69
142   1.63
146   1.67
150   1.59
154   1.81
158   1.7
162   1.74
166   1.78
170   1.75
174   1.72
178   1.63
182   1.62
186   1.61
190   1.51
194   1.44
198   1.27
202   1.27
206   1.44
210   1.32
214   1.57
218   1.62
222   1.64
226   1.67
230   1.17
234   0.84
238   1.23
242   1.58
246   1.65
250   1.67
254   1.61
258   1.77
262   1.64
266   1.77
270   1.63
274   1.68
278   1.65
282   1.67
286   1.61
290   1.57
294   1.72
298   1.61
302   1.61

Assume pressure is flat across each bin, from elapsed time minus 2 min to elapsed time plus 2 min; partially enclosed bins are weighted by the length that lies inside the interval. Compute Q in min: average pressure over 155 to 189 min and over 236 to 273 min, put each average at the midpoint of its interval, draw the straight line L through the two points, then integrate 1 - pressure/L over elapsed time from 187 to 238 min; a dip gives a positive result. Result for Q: 8.1 min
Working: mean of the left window 1.69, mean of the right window 1.62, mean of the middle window 1.39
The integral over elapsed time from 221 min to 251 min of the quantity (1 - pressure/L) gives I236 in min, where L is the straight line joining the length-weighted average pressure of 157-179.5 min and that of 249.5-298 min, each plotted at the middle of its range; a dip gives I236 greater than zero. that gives 4.78 min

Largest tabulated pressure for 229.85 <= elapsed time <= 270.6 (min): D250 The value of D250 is 1.77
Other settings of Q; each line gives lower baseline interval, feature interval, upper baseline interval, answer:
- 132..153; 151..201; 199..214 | -5.0 min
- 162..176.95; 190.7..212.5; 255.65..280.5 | 4.6 min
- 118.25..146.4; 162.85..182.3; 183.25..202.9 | -2.7 min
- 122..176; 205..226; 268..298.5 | 1.5 min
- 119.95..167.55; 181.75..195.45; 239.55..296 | 1.0 min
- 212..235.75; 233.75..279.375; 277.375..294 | -1.4 min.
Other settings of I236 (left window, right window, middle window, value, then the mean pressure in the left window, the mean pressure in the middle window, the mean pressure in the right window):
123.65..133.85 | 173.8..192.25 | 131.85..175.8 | -2.7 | 1.54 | 1.67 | 1.61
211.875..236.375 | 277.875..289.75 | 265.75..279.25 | -0.7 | 1.41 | 1.67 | 1.63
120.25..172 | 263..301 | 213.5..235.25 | 3.1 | 1.67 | 1.43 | 1.66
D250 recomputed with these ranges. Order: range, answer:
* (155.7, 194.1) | 1.78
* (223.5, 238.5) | 1.67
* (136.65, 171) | 1.81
